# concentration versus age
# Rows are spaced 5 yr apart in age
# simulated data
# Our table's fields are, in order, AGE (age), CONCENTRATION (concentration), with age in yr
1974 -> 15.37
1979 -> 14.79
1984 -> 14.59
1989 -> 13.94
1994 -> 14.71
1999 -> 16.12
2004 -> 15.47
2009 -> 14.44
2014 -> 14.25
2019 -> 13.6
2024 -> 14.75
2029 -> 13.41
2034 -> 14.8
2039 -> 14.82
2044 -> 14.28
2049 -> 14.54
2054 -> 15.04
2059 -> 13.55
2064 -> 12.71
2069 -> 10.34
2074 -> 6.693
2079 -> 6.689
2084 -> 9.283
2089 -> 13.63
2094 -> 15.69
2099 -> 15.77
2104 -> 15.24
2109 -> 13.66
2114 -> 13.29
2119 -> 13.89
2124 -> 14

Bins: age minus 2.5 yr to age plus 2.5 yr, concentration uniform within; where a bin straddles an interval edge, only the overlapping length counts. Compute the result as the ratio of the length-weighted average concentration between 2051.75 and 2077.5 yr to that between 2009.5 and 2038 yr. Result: 0.8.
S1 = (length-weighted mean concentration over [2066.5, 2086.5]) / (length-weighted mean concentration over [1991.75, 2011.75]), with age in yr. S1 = 0.54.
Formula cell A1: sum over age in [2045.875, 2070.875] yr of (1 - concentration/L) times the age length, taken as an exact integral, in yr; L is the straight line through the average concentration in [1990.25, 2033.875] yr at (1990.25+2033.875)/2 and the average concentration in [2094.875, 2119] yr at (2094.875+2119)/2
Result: 2.1 yr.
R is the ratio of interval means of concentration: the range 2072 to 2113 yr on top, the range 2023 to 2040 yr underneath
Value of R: 0.8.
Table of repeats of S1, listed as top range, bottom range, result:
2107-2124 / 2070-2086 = 1.76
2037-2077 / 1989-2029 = 0.86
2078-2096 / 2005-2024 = 0.81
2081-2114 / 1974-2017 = 0.93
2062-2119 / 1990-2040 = 0.83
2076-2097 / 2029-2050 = 0.78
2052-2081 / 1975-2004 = 0.73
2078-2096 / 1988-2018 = 0.78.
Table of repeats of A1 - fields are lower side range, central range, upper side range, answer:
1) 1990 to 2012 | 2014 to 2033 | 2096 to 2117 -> 1.2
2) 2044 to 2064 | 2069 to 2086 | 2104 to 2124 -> 7.4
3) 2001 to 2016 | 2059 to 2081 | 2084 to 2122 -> 7.2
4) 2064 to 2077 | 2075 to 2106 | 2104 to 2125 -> -2.3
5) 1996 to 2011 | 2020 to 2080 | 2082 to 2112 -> 7.7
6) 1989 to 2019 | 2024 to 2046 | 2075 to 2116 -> -0.5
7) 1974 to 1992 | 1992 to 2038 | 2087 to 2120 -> -0.2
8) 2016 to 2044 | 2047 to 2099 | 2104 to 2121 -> 7.7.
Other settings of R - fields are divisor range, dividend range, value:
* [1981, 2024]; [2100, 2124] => 0.96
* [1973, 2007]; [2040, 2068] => 0.93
